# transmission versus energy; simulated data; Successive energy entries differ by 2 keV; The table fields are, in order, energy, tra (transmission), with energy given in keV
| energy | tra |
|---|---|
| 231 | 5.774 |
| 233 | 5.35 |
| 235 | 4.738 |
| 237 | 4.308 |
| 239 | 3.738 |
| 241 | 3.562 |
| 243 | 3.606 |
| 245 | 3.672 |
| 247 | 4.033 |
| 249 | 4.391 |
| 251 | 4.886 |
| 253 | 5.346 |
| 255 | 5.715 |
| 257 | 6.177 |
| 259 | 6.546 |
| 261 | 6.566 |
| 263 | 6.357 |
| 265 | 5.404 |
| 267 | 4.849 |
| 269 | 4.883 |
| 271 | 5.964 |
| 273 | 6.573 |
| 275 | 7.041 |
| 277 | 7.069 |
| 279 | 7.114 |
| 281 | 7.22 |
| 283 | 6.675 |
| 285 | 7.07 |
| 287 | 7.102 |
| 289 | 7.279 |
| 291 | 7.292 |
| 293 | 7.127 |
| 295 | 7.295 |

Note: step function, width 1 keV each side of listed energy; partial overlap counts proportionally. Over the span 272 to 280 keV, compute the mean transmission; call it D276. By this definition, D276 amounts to 6.95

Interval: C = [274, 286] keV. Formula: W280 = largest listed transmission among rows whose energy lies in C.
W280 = 7.22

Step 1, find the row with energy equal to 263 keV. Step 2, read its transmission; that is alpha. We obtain 6.357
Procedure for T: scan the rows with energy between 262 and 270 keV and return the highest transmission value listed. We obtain 6.357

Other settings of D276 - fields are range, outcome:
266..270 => 4.87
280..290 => 7.07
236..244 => 3.8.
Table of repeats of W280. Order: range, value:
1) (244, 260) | 6.546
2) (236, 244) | 4.308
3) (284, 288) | 7.102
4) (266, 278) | 7.069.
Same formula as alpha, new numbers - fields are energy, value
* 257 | 6.177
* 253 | 5.346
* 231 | 5.774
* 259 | 6.546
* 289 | 7.279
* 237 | 4.308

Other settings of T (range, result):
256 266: 6.566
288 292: 7.292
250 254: 5.346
